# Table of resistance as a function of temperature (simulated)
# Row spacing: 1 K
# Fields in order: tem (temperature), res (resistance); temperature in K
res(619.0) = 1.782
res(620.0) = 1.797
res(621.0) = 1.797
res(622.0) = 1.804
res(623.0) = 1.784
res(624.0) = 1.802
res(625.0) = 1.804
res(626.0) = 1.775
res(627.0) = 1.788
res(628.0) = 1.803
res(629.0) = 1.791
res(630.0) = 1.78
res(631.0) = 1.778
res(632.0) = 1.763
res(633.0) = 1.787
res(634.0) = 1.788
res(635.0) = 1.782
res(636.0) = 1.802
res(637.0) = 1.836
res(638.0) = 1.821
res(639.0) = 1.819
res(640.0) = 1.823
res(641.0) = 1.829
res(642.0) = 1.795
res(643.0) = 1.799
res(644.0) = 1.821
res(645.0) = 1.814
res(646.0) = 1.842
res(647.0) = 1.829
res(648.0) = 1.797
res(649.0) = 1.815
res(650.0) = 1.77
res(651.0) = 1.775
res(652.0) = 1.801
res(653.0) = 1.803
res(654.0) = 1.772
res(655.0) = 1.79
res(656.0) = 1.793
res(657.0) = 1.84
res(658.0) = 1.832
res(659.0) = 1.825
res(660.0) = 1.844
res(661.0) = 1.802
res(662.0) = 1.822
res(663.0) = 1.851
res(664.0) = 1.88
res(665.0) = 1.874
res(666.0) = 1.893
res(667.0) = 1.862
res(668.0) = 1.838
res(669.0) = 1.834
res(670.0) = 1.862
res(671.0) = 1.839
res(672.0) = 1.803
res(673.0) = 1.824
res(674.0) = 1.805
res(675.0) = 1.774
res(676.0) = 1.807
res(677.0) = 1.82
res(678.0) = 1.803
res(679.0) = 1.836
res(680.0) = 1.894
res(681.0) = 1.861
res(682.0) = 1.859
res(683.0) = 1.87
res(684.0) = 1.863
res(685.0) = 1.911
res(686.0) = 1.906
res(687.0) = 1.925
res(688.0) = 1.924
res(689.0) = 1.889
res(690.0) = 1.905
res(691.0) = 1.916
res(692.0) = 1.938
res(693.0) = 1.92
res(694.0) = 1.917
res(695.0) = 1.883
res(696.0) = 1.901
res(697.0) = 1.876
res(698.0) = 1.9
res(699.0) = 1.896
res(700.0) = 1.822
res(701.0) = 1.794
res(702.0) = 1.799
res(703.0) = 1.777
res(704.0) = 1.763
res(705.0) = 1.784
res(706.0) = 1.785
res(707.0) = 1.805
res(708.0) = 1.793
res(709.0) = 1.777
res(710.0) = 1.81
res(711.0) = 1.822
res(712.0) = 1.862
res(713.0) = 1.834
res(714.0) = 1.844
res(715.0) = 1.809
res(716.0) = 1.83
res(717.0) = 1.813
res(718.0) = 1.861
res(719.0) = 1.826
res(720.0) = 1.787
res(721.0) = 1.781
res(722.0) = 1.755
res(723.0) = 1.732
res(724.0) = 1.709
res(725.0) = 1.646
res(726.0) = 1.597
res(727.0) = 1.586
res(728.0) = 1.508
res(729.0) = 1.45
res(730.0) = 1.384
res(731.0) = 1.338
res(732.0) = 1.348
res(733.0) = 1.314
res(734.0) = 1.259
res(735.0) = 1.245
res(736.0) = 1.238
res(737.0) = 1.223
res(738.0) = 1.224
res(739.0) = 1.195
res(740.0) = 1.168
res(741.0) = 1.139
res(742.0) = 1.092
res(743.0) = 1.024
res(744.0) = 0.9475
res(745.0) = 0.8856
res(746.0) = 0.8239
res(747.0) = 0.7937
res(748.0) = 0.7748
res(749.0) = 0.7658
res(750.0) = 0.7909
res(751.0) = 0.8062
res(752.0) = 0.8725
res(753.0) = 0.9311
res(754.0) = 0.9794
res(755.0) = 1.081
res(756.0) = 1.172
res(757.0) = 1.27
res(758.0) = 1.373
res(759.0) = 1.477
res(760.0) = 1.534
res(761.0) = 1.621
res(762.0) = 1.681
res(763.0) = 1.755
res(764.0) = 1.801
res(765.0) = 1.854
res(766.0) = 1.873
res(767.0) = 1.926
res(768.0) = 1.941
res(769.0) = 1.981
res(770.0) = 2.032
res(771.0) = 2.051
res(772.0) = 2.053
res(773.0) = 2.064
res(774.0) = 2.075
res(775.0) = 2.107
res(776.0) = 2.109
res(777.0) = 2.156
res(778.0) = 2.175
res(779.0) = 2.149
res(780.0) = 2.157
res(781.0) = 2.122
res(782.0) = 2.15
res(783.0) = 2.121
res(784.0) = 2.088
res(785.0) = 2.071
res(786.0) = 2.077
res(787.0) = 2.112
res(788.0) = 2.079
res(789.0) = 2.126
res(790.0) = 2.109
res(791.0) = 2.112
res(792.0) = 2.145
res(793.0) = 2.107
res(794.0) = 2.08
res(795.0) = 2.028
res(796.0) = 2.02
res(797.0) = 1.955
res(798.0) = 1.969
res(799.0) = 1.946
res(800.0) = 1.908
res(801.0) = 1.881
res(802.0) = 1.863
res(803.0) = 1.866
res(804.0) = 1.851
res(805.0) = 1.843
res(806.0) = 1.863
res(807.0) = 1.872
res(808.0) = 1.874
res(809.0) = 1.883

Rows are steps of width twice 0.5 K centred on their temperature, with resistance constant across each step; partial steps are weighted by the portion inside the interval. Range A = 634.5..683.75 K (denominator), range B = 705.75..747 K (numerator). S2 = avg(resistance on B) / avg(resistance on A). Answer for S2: 0.8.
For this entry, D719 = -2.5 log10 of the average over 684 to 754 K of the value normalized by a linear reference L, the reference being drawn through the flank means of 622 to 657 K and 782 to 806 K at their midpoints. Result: 0.22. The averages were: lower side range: 1.8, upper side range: 2.02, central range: 1.55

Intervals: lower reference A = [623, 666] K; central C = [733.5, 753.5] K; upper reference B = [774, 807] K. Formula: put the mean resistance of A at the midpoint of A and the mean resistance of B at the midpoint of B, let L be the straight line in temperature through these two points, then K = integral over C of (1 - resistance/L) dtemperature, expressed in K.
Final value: 9.72 K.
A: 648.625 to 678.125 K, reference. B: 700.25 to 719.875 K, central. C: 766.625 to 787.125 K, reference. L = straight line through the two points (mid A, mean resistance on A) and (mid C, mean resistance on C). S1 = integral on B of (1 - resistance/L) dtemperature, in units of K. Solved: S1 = 1.2 K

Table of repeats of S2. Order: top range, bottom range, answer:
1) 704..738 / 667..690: 0.88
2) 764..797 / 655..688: 1.12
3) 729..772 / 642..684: 0.72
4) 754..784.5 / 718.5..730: 1.12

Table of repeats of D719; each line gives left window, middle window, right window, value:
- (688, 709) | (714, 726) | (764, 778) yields 0.08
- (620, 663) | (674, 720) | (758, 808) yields 0.01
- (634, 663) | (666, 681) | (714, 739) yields -0.06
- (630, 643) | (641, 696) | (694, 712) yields -0.02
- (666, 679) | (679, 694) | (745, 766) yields -0.11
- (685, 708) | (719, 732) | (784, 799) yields 0.20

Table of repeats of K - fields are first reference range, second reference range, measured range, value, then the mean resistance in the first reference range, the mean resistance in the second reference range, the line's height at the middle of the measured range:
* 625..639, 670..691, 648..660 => 0.1 K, 1.79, 1.86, 1.82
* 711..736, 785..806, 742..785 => 6.3 K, 1.63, 2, 1.83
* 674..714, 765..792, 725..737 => 3.4 K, 1.85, 2.07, 1.95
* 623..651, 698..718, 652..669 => -0.2 K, 1.8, 1.81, 1.81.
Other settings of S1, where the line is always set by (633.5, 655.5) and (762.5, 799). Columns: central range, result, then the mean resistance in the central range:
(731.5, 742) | 3.9 K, 1.23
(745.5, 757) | 6.3 K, 0.907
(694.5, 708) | 0.5 K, 1.83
